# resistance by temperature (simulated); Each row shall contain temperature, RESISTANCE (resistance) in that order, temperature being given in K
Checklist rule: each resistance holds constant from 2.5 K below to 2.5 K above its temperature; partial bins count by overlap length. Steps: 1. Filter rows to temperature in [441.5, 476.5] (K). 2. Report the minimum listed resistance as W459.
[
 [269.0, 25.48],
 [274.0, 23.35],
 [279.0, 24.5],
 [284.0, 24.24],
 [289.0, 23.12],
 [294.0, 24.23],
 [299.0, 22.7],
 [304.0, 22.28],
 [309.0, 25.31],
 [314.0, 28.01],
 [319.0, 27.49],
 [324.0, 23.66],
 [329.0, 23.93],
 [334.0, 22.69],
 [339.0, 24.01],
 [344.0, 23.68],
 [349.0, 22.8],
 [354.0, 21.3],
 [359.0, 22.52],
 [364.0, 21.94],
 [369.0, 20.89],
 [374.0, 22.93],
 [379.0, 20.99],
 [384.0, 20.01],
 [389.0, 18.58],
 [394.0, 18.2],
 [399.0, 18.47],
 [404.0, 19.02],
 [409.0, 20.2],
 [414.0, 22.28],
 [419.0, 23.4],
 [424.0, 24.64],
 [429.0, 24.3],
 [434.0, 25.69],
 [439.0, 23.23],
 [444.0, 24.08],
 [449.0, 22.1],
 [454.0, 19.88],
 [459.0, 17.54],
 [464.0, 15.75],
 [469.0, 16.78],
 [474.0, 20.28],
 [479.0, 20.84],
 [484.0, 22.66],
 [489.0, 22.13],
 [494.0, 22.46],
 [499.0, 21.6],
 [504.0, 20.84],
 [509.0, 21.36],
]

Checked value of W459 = 15.75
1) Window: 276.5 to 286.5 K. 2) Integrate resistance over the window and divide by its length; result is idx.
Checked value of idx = 24.4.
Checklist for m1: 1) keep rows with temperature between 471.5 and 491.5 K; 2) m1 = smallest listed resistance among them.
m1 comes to 20.28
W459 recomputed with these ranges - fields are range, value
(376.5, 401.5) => 18.2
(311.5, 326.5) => 23.66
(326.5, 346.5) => 22.69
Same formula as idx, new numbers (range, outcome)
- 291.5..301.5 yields 23.5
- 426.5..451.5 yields 23.9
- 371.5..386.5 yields 21.3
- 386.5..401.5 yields 18.4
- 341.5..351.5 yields 23.2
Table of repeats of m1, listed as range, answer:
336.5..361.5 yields 21.3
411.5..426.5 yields 22.28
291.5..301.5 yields 22.7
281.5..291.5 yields 23.12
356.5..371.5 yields 20.89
